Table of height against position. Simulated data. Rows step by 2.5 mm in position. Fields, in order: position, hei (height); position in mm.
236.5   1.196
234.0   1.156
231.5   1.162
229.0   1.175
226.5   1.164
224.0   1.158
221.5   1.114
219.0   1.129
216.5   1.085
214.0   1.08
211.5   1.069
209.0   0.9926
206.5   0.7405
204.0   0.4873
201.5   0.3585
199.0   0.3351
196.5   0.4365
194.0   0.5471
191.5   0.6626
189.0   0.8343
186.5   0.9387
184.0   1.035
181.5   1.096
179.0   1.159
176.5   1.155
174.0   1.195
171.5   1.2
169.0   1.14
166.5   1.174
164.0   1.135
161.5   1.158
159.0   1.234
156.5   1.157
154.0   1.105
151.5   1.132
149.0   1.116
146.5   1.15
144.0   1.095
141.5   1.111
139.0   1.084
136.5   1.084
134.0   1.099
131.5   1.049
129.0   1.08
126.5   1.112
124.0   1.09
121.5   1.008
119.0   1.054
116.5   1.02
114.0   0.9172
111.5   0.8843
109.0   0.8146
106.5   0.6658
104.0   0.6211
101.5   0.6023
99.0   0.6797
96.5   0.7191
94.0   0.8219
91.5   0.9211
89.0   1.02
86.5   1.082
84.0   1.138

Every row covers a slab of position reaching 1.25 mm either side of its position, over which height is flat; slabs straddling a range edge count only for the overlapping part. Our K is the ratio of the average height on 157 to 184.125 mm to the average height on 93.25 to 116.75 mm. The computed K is 1.5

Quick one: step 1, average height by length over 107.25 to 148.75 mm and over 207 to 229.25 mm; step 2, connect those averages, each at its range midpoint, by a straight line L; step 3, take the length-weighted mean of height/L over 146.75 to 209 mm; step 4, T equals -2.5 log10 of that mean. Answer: 0.13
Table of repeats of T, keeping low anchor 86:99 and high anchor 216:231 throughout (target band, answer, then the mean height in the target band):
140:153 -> -0.14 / 1.12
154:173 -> -0.14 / 1.17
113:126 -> -0.10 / 1.03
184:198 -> 0.45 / 0.709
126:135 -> -0.13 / 1.08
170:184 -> -0.10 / 1.15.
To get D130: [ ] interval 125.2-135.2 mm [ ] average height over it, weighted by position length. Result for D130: 1.08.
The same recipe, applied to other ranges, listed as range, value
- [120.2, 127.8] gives 1.07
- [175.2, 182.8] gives 1.14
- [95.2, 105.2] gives 0.657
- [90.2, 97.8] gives 0.821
